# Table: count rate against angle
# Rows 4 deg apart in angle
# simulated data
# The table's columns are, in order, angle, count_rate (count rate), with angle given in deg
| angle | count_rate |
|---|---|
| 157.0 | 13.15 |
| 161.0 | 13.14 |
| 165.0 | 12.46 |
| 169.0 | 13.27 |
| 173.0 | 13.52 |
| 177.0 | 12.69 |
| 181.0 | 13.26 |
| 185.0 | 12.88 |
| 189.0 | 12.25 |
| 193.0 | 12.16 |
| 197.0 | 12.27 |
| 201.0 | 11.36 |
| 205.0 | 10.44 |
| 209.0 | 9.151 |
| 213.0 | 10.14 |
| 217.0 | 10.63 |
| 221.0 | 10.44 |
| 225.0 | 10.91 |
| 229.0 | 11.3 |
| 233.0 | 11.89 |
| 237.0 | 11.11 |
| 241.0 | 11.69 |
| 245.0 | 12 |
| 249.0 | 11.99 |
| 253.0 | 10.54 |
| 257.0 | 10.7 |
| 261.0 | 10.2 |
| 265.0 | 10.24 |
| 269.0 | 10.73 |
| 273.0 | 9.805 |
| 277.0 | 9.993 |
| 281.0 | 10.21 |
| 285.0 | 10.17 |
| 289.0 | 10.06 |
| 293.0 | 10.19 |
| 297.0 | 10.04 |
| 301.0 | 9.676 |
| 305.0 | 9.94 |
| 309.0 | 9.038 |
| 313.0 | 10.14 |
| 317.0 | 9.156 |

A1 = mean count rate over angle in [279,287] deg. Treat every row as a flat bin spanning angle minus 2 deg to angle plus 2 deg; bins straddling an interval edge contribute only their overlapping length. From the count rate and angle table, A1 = 10.2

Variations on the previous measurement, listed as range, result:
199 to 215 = 10.3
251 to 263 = 10.5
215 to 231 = 10.8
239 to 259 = 11.4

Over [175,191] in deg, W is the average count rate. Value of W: 12.8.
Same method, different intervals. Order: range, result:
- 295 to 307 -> 9.89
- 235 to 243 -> 11.4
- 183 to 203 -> 12.2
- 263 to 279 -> 10.2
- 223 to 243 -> 11.4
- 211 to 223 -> 10.4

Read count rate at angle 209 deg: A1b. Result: 9.151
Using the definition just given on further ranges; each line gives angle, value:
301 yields 9.676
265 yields 10.24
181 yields 13.26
